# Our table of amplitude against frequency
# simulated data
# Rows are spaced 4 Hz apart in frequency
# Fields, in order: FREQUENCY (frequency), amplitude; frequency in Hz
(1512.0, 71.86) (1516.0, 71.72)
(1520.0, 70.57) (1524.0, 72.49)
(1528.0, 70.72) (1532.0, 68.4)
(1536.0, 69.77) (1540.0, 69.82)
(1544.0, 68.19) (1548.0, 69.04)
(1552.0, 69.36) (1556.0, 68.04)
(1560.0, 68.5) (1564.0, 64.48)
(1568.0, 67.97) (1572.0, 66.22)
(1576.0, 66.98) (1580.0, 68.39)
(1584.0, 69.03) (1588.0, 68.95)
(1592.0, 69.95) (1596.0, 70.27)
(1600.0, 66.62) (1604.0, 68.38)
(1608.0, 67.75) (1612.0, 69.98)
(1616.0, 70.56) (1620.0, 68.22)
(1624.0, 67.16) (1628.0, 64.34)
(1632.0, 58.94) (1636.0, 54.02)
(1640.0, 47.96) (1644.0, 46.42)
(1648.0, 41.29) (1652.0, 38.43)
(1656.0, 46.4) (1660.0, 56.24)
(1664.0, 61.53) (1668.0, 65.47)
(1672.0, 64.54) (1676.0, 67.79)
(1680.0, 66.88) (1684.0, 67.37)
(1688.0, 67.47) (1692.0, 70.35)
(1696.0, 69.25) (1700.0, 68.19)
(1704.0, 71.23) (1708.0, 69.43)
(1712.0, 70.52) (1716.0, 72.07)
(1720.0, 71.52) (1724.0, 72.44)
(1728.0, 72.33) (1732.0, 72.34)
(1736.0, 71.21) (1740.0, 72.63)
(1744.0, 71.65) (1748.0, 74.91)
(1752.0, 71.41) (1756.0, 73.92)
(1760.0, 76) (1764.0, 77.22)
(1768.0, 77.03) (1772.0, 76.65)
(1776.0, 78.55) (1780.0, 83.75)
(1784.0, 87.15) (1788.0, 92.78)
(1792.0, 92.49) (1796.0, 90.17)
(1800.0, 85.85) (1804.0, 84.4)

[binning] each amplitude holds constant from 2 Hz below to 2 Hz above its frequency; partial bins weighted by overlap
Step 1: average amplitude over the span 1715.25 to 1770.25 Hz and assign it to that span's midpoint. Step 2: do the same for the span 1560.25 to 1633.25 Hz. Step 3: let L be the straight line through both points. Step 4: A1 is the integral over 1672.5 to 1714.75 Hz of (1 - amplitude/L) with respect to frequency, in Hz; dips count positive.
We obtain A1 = 1.6 Hz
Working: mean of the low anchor 67.6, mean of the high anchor 73.4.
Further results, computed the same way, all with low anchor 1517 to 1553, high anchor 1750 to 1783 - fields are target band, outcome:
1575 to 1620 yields 1.9 Hz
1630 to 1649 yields 6.0 Hz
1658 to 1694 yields 4.4 Hz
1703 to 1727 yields 1.4 Hz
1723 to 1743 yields 1.0 Hz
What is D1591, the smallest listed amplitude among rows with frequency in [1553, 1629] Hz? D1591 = 64.34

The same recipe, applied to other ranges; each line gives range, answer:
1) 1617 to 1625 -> 67.16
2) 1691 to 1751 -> 68.19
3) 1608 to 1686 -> 38.43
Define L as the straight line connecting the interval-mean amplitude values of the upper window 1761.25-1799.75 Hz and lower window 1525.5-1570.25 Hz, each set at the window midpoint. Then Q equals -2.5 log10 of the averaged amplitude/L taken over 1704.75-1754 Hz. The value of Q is 0.12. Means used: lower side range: 68.6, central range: 71.9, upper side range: 83.9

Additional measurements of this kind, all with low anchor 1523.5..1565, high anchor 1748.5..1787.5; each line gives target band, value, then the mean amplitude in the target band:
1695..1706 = 0.09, 69.6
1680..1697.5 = 0.10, 68.4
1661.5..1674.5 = 0.17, 63.7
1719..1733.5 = 0.07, 72.2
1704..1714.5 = 0.08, 70.3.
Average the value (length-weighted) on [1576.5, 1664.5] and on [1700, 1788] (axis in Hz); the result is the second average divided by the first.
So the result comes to 1.2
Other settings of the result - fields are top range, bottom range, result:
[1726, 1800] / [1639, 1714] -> 1.29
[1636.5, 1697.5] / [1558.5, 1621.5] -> 0.85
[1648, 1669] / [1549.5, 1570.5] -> 0.77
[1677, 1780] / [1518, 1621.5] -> 1.05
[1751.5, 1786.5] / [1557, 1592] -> 1.16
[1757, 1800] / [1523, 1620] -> 1.21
